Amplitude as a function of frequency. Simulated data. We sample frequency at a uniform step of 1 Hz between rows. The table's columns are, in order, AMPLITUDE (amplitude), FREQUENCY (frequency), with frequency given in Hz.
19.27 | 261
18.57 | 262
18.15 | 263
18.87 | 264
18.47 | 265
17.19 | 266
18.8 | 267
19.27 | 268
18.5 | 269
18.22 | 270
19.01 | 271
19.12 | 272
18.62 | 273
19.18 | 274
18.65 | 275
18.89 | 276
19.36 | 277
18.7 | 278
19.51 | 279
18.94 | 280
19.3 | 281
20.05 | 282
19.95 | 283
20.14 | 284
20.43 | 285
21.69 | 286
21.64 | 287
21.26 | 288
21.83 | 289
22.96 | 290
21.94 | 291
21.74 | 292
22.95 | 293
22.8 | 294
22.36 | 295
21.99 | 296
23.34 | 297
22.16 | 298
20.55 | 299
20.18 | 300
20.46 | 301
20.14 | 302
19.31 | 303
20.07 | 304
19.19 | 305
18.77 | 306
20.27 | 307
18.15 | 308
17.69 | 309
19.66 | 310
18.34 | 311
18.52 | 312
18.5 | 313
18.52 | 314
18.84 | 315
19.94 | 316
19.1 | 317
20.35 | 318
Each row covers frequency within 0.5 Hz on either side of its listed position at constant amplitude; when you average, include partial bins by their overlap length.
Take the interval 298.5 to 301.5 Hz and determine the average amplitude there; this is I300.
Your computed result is 20.4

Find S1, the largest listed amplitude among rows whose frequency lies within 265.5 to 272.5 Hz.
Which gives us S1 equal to 19.27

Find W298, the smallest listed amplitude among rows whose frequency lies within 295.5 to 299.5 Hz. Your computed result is 20.55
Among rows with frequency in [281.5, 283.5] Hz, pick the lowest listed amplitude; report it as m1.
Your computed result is 19.95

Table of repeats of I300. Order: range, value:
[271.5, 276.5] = 18.9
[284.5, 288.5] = 21.3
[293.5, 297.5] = 22.6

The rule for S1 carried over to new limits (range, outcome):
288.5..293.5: 22.96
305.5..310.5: 20.27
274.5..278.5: 19.36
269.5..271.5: 19.01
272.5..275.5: 19.18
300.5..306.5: 20.46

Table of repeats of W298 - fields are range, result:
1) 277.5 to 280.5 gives 18.7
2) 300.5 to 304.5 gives 19.31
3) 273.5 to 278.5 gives 18.65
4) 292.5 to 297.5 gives 21.99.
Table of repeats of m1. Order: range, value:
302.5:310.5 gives 17.69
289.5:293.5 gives 21.74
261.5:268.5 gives 17.19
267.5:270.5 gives 18.22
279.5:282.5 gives 18.94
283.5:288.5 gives 20.14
